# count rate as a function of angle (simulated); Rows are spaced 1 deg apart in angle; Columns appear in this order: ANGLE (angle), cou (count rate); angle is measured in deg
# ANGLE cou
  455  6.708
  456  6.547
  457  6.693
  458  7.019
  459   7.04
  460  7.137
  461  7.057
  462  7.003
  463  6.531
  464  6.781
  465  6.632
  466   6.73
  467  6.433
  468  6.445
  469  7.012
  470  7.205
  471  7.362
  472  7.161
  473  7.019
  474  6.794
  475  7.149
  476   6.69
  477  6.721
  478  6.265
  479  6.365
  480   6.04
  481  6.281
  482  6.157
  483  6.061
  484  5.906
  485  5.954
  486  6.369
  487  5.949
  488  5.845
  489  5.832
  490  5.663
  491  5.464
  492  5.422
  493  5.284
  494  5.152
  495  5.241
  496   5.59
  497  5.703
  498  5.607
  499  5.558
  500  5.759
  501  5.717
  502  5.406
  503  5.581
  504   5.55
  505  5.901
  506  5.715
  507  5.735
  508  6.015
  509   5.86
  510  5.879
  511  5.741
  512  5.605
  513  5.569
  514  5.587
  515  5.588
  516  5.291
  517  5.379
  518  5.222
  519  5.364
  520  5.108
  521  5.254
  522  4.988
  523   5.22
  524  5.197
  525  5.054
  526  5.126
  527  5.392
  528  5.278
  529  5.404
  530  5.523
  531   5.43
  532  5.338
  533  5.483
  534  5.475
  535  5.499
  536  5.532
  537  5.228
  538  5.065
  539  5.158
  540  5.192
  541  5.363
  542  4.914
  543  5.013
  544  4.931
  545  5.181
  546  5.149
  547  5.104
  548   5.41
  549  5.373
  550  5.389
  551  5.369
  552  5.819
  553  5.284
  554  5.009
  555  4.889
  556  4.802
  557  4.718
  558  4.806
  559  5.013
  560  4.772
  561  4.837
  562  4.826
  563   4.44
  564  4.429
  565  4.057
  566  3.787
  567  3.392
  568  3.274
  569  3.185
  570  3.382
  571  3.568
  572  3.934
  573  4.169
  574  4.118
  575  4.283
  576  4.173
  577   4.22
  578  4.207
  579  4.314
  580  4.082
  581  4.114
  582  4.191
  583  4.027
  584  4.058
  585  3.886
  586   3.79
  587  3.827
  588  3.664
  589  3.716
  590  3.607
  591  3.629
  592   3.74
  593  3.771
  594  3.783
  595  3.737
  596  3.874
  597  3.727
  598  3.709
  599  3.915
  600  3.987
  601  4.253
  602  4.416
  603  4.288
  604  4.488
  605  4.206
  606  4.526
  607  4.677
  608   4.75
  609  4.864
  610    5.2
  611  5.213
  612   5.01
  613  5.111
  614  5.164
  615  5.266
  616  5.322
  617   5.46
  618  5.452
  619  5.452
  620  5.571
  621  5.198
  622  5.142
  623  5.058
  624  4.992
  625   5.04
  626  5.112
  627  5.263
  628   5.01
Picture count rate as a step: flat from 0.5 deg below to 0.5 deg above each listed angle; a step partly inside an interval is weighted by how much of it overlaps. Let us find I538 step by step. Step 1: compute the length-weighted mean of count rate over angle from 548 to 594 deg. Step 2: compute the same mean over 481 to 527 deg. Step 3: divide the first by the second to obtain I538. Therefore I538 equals 0.8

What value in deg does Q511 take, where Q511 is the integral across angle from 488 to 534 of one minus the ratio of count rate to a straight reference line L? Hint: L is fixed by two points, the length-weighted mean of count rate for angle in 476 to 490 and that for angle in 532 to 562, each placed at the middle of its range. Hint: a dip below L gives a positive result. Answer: 1.8 deg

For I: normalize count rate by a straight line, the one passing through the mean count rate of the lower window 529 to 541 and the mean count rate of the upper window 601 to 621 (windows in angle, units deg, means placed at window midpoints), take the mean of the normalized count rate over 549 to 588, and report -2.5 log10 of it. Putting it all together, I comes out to 0.196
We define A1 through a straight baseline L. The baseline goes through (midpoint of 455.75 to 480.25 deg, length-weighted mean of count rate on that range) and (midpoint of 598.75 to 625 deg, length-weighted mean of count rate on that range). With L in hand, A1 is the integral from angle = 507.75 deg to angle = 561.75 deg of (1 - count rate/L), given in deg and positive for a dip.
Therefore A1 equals 5.9 deg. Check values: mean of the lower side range 6.8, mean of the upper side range 4.9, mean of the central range 5.28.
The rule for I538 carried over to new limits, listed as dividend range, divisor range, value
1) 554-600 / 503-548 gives 0.76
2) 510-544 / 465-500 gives 0.86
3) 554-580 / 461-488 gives 0.64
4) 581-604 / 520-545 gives 0.74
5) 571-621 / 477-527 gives 0.77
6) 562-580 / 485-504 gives 0.70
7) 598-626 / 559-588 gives 1.20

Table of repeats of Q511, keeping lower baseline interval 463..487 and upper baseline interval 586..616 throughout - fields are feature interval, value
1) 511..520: 0.6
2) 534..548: 0.5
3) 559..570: 1.9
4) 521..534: 0.8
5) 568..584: 2.6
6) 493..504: 1.1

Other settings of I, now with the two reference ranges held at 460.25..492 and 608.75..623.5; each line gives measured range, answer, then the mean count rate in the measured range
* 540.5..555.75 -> 0.12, 5.21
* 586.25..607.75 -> 0.33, 3.98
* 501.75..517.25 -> 0.09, 5.66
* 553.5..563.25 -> 0.19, 4.82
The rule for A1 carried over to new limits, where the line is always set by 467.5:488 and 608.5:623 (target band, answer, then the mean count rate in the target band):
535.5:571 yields 6.37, 4.79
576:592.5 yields 4.73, 3.95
